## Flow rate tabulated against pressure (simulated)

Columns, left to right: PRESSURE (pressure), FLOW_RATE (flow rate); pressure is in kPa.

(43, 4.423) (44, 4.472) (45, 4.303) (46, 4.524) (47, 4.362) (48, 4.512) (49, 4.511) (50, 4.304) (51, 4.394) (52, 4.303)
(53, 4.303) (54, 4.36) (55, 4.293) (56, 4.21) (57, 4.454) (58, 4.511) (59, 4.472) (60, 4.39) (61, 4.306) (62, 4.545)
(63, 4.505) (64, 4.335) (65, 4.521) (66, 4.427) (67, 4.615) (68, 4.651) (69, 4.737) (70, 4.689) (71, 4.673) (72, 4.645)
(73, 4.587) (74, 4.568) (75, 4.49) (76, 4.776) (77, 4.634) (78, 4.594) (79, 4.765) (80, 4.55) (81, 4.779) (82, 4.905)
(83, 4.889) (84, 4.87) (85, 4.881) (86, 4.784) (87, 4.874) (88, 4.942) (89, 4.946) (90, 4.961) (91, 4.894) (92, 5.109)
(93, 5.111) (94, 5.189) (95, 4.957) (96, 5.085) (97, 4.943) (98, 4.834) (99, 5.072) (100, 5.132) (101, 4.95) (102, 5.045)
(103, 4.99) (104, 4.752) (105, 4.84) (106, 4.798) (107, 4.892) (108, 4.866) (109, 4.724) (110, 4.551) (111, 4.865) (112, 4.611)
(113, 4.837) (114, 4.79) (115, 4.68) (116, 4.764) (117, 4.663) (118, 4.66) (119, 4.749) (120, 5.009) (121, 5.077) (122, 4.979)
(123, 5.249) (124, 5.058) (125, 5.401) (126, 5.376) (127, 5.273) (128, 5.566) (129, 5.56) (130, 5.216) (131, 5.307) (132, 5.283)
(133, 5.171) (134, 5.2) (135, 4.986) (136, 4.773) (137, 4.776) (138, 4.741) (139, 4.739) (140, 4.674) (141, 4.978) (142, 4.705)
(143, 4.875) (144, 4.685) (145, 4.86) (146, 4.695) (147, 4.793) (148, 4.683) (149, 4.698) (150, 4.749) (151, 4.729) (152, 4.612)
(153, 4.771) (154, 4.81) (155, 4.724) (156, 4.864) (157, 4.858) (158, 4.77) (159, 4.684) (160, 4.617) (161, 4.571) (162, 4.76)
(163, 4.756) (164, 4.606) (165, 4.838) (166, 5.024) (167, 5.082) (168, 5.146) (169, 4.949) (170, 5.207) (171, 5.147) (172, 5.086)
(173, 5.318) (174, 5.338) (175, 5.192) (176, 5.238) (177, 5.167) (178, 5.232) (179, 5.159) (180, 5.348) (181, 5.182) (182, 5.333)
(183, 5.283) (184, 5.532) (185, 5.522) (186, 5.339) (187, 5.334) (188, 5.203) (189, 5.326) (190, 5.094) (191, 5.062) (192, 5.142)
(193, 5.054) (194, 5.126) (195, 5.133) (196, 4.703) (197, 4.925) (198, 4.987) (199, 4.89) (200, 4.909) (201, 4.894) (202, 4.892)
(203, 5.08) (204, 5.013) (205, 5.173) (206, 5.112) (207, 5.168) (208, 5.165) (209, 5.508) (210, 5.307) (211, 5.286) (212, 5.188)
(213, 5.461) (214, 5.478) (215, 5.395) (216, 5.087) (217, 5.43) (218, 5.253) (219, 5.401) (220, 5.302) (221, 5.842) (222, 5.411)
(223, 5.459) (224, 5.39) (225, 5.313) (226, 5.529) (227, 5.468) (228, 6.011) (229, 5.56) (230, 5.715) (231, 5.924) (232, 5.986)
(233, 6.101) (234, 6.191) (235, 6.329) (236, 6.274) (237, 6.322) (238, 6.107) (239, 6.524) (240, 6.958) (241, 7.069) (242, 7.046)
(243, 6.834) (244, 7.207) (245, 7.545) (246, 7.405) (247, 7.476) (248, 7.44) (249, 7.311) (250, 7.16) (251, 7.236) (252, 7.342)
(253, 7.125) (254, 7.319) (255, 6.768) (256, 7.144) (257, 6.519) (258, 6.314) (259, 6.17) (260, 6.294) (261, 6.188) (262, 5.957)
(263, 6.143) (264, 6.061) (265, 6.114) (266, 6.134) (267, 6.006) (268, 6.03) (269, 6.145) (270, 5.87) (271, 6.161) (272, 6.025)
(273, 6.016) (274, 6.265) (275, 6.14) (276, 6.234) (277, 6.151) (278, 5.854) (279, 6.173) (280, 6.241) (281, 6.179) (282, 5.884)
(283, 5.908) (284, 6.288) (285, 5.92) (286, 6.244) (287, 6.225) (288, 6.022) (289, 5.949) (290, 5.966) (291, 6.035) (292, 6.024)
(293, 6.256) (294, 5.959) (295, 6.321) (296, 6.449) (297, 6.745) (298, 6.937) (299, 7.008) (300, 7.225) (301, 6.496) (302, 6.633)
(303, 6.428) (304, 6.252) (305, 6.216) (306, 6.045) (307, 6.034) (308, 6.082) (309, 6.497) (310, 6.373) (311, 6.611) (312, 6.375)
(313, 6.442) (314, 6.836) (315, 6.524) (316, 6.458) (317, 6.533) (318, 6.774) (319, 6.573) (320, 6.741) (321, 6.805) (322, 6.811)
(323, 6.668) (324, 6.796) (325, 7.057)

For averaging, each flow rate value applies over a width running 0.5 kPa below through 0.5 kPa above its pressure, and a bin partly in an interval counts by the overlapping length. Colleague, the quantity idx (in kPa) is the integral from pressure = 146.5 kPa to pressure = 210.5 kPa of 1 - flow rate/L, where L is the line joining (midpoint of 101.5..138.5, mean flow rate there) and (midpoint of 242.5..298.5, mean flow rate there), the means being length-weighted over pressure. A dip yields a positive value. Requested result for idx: 5.87 kPa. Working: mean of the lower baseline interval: 4.98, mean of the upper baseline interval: 6.43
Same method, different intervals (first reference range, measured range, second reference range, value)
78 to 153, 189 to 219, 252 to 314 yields 2.7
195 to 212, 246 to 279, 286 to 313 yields -3.6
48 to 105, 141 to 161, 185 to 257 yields 2.0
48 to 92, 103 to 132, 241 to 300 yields 0.4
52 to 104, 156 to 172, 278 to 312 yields 1.4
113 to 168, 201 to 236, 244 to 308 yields 1.9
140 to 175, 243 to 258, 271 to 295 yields -3.6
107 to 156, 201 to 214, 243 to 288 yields 1.3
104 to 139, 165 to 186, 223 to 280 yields 1.3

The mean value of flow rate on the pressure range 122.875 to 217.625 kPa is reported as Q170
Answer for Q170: 5.06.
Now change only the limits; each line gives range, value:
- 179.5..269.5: 5.85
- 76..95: 4.87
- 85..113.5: 4.91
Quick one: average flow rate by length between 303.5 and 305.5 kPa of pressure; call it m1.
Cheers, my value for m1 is 6.23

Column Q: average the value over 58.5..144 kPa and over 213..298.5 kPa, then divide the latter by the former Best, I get 1.3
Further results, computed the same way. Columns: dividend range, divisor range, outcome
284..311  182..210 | 1.23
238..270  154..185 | 1.33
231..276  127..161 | 1.34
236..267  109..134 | 1.34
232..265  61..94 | 1.42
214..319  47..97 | 1.35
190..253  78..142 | 1.17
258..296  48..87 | 1.34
